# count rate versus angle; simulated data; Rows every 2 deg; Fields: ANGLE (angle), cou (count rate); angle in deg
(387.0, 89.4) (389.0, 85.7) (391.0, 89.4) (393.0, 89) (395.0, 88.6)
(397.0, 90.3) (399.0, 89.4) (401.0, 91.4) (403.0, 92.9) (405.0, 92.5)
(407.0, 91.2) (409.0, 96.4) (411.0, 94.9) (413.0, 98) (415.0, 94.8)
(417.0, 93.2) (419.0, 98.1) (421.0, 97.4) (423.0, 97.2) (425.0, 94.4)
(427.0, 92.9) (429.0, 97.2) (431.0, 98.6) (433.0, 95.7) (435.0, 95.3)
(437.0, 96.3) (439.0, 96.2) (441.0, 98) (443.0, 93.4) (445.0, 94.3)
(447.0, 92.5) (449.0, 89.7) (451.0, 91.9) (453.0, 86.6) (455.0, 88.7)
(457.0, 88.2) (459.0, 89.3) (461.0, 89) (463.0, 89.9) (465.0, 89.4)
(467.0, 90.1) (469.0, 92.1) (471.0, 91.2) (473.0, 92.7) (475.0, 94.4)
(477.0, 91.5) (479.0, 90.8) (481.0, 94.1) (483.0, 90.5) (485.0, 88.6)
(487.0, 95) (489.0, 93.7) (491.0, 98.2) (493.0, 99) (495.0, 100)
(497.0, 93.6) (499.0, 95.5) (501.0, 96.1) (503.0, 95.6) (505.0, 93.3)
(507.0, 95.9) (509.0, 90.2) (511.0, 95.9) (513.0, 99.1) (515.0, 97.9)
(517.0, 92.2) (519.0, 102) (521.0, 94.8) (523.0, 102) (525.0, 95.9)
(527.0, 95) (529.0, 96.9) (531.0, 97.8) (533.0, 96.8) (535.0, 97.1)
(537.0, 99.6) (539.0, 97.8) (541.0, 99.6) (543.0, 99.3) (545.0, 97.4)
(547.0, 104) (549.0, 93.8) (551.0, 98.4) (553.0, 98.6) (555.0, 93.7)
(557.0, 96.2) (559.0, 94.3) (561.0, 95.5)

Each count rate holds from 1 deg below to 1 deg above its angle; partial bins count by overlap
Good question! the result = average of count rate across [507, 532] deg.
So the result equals 96.6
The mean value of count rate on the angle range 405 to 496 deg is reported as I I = 93.6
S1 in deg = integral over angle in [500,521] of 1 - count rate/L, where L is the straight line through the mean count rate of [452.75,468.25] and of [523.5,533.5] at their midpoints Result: -0.2 deg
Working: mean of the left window 89.1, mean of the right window 96.7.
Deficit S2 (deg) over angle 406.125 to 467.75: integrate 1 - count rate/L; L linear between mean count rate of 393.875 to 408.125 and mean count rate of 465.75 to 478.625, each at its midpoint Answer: -1.4 deg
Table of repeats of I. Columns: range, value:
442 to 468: 90.2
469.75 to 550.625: 95.9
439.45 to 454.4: 92.4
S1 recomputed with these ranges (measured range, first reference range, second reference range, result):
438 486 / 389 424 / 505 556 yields 1.8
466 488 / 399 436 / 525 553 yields 1.0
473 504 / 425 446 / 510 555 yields 0.8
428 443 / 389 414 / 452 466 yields -1.1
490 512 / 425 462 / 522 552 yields 0.1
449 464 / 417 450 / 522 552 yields 1.1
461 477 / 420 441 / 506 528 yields 0.8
